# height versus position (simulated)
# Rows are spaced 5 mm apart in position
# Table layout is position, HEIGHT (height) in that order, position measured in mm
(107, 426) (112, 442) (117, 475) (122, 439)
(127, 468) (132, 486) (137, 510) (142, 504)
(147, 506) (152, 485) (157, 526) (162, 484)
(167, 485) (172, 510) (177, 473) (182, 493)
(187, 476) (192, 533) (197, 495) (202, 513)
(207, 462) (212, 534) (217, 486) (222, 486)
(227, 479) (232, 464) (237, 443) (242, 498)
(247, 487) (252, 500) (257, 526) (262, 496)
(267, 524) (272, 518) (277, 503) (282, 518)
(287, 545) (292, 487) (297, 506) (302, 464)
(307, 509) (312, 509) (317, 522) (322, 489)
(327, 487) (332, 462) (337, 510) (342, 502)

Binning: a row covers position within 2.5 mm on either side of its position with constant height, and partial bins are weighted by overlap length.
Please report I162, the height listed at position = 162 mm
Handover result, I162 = 484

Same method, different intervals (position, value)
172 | 510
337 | 510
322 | 489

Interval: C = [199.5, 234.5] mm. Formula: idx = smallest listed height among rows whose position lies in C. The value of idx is 462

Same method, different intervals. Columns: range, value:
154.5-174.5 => 484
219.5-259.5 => 443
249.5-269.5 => 496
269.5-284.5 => 503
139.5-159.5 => 485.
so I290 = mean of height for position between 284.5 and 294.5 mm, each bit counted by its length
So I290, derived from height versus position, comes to 516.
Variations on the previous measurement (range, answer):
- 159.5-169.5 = 484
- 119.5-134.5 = 464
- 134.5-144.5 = 507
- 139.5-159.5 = 505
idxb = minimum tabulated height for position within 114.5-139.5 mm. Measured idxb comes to 439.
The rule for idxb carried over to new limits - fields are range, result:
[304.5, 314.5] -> 509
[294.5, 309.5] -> 464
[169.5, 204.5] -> 473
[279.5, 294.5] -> 487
